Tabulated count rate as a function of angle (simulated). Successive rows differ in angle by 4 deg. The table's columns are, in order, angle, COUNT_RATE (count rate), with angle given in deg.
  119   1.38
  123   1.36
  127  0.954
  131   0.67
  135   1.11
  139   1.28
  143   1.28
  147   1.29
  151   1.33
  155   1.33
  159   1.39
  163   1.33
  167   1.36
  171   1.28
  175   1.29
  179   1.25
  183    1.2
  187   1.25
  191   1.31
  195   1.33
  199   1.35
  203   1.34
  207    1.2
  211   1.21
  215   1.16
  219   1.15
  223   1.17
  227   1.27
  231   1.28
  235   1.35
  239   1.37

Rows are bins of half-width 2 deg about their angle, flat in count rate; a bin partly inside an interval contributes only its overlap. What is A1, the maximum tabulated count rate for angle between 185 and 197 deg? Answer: 1.33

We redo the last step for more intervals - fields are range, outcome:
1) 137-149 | 1.29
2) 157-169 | 1.39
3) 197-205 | 1.35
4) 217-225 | 1.17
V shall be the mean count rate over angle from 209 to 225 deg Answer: 1.17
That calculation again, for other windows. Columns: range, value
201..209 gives 1.27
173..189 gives 1.25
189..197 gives 1.32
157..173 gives 1.34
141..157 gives 1.31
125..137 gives 0.911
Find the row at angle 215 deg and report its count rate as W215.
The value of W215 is 1.16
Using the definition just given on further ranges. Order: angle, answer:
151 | 1.33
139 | 1.28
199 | 1.35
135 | 1.11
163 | 1.33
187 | 1.25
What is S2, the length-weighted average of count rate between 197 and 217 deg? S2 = 1.25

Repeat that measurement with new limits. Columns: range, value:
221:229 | 1.22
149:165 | 1.34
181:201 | 1.29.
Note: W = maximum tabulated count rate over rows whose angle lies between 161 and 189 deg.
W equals 1.36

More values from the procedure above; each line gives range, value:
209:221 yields 1.21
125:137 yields 1.11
